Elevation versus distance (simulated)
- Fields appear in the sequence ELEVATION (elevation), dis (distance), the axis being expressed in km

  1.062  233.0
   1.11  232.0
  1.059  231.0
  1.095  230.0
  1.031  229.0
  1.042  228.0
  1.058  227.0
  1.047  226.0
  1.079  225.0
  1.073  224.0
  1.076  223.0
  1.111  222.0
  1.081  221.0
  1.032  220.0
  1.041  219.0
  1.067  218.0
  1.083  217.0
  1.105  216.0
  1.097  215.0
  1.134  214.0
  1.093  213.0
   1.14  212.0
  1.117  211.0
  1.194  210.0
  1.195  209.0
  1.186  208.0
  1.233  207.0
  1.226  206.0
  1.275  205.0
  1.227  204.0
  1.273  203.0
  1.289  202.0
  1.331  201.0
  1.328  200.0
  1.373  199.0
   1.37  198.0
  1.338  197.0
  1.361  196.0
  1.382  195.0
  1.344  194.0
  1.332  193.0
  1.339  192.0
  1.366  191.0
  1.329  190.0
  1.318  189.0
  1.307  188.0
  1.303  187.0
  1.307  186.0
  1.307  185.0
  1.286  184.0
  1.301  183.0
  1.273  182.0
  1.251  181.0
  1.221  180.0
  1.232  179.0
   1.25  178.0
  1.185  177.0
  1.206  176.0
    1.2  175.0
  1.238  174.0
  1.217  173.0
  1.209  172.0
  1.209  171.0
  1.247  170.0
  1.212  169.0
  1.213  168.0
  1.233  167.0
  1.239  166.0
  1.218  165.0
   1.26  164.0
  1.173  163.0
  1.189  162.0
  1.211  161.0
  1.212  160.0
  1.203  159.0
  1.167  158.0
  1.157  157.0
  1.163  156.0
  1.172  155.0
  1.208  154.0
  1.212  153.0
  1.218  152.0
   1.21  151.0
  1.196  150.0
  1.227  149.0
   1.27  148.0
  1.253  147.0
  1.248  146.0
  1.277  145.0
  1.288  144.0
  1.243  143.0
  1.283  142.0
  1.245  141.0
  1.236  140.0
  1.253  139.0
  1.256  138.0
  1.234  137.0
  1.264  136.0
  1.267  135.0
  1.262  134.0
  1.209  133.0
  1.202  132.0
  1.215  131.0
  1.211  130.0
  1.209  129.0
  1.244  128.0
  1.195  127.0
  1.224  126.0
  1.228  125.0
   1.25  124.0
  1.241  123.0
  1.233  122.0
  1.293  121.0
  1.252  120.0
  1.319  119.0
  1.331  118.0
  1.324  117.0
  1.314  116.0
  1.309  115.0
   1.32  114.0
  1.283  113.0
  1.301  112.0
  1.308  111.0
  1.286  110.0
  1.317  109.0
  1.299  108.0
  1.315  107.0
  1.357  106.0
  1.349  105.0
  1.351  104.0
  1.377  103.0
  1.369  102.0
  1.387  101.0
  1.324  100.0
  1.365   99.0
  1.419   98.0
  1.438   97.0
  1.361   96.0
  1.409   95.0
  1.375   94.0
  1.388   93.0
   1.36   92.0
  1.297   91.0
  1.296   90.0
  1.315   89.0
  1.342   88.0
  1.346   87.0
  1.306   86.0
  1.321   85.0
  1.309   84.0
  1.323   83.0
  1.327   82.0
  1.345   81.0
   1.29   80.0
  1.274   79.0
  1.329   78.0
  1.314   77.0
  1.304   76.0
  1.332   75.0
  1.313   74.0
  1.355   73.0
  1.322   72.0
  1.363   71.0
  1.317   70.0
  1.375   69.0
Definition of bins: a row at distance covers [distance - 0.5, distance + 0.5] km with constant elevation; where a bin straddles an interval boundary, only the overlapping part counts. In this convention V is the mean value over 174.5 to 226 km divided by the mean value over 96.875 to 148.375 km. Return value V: 1.0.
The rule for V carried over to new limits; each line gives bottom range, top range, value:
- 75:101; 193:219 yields 0.92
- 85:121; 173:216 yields 0.94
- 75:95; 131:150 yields 0.94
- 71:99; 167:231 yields 0.91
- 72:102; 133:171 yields 0.92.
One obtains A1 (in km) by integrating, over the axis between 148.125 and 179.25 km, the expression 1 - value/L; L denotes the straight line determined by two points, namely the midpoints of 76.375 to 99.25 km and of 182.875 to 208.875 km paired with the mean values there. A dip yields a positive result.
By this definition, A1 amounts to 2.54 km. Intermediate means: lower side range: 1.34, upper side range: 1.31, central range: 1.21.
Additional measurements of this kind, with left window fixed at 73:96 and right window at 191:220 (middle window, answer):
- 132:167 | 1.3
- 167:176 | 0.3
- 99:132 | 0.3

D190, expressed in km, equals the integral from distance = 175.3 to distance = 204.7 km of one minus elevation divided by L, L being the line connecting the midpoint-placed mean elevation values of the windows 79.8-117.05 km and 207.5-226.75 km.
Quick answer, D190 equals -3.7 km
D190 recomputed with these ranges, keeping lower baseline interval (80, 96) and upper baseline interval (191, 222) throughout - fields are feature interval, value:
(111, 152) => 1.2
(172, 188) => -0.1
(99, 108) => -0.2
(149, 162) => 0.8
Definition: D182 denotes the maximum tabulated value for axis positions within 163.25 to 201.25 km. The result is 1.382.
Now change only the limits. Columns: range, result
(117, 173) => 1.331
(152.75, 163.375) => 1.212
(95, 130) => 1.438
